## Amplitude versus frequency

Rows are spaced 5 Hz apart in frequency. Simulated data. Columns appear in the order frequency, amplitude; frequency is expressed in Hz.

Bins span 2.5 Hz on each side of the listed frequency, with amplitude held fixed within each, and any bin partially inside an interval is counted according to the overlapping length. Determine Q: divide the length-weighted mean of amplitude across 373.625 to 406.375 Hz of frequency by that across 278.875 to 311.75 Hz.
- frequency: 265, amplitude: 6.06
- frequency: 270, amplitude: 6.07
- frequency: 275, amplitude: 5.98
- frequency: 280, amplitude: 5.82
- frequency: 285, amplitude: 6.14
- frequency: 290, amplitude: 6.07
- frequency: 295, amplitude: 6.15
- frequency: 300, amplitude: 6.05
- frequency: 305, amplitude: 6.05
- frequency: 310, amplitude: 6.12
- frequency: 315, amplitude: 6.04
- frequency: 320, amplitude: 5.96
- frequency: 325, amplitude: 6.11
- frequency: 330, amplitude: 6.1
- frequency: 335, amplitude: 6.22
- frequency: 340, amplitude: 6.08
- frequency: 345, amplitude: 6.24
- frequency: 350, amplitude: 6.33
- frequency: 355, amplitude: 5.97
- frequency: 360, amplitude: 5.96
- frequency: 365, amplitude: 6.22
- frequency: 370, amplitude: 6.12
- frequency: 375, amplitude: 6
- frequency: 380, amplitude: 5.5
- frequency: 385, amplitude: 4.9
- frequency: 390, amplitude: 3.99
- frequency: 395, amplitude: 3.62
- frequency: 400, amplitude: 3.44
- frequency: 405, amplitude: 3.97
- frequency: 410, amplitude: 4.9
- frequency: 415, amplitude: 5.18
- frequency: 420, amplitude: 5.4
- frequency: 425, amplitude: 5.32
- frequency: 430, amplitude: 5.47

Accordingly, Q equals 0.73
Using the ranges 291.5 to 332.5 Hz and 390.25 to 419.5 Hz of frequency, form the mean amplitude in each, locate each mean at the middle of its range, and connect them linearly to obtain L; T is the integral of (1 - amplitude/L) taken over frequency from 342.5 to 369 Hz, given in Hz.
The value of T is -4.7 Hz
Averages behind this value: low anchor 6.07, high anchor 4.28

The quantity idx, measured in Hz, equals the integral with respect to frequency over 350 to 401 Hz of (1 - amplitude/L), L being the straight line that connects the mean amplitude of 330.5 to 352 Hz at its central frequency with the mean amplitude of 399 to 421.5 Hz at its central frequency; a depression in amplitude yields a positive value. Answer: 1.6 Hz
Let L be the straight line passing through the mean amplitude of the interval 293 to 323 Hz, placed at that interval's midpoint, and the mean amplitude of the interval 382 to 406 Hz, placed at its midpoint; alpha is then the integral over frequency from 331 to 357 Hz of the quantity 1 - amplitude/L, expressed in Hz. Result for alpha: -4.8 Hz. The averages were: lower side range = 6.06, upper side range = 4.02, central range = 6.17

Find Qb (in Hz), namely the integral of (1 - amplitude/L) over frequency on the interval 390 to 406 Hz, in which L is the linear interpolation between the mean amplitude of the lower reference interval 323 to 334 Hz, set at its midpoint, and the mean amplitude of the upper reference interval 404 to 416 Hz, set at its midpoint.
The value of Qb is 4.0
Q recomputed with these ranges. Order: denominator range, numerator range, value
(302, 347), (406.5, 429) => 0.85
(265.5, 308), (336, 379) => 1.01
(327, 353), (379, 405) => 0.68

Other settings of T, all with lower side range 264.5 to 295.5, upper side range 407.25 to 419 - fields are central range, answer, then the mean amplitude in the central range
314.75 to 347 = -2.55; 6.11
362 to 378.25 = -2.13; 6.08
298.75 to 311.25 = -0.47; 6.07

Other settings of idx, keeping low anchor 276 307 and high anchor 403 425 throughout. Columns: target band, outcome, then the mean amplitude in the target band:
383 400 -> 3.6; 4.04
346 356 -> -1.2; 6.19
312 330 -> -0.9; 6.05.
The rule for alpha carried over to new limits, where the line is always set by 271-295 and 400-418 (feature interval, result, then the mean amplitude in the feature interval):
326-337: -1.4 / 6.15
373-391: -1.1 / 5.16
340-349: -1.6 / 6.21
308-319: -0.8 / 6.06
